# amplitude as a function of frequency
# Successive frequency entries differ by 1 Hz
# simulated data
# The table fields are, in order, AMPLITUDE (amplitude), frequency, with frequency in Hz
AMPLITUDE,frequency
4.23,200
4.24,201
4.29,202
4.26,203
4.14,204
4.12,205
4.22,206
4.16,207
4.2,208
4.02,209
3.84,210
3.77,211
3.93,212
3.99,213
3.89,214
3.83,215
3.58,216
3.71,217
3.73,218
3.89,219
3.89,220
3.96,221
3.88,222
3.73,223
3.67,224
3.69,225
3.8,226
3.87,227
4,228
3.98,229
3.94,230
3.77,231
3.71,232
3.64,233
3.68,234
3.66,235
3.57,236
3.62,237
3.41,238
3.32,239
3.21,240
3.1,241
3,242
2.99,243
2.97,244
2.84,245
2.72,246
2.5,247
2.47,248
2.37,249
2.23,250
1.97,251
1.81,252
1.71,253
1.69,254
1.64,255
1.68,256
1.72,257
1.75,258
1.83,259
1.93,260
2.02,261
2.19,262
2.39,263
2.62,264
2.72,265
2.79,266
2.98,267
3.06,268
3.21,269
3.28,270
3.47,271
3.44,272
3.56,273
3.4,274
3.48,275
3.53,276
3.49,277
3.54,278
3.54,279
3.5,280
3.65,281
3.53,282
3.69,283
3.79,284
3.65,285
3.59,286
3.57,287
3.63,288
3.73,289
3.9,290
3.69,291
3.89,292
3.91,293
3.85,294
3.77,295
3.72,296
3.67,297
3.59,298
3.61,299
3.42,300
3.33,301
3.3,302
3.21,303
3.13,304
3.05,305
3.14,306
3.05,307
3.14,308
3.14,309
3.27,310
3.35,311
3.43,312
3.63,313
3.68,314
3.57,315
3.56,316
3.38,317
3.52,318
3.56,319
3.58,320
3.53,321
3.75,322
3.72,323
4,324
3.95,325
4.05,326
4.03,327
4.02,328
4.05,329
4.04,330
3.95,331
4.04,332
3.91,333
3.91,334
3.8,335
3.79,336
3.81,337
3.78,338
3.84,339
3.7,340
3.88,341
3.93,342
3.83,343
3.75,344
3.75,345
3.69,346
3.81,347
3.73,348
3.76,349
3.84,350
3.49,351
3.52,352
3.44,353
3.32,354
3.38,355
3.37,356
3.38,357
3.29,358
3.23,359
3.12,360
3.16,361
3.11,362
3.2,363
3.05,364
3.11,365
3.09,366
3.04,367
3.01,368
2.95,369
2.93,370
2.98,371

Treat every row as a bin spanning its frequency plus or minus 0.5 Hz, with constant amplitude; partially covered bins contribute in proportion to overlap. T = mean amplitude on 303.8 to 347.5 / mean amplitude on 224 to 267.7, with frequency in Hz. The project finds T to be 1.30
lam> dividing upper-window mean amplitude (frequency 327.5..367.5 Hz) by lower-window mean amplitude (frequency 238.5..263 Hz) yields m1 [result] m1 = 1.55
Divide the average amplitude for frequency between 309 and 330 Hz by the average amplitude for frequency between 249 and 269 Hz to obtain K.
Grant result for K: 1.7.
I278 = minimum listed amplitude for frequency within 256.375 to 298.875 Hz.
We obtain 1.72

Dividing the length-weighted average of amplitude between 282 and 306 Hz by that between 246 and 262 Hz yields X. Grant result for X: 1.80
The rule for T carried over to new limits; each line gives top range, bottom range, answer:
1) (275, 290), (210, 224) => 0.94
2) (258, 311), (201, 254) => 0.94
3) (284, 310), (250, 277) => 1.38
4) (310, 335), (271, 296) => 1.03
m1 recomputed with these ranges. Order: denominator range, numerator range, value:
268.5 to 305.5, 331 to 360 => 1.03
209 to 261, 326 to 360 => 1.18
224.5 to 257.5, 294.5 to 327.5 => 1.18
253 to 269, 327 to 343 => 1.76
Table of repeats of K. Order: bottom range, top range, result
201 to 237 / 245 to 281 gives 0.68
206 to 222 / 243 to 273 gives 0.63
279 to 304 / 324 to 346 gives 1.08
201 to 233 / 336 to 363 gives 0.91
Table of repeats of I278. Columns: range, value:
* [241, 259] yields 1.64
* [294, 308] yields 3.05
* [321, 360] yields 3.12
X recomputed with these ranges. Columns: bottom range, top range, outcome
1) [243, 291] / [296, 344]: 1.26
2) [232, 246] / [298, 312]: 0.99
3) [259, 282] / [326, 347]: 1.27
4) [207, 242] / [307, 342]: 0.99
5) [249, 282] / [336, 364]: 1.32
